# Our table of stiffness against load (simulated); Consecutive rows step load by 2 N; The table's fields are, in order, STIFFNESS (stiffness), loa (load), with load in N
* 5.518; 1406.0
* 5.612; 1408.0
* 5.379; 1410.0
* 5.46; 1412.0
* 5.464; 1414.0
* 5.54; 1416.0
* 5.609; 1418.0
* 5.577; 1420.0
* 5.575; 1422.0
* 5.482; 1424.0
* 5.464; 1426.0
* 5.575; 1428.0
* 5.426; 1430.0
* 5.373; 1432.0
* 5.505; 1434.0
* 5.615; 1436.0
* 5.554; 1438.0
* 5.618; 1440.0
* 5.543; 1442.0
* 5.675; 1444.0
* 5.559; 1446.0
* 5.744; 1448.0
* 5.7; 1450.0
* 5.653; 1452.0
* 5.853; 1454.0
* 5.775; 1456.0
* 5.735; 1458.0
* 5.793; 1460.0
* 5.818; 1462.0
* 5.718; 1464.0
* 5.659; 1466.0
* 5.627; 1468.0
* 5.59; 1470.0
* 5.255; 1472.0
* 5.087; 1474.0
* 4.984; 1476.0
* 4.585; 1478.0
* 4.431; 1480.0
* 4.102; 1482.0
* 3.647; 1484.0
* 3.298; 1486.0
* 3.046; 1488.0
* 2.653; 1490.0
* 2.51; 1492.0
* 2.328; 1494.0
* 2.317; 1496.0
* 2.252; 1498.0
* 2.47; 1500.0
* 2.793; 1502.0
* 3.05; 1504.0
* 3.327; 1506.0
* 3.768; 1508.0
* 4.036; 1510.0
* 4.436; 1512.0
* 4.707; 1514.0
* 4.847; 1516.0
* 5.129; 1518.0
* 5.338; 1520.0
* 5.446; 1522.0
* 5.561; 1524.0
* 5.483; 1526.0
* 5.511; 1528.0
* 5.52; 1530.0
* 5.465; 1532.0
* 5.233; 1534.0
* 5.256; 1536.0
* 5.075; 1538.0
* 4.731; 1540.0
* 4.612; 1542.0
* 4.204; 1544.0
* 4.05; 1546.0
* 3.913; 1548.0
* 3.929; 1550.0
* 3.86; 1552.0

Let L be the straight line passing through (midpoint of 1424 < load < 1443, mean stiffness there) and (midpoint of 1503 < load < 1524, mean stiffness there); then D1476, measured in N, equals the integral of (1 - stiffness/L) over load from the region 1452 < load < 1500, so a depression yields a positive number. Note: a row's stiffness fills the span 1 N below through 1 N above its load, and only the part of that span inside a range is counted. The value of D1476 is 5.6 N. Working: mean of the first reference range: 5.52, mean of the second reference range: 4.46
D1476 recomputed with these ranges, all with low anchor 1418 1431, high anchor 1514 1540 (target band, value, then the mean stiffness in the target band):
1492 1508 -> 7.9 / 2.71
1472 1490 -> 4.2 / 4.13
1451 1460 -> -0.5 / 5.76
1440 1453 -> -0.4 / 5.64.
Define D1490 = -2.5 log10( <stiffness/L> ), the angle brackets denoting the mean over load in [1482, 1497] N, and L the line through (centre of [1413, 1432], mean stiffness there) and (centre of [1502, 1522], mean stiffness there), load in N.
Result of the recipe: 0.50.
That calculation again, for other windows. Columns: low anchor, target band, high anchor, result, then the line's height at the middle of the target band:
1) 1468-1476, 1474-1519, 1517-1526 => 0.43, 5.34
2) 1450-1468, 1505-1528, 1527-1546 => 0.09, 5.2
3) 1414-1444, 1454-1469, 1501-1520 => -0.16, 4.95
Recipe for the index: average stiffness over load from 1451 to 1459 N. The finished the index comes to 5.75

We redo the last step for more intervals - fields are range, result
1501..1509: 3.23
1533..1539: 5.19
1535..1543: 4.92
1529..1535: 5.41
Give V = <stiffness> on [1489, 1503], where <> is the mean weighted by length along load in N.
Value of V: 2.47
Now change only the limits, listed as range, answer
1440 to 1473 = 5.67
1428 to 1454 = 5.59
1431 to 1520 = 4.6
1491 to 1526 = 3.83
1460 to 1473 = 5.63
